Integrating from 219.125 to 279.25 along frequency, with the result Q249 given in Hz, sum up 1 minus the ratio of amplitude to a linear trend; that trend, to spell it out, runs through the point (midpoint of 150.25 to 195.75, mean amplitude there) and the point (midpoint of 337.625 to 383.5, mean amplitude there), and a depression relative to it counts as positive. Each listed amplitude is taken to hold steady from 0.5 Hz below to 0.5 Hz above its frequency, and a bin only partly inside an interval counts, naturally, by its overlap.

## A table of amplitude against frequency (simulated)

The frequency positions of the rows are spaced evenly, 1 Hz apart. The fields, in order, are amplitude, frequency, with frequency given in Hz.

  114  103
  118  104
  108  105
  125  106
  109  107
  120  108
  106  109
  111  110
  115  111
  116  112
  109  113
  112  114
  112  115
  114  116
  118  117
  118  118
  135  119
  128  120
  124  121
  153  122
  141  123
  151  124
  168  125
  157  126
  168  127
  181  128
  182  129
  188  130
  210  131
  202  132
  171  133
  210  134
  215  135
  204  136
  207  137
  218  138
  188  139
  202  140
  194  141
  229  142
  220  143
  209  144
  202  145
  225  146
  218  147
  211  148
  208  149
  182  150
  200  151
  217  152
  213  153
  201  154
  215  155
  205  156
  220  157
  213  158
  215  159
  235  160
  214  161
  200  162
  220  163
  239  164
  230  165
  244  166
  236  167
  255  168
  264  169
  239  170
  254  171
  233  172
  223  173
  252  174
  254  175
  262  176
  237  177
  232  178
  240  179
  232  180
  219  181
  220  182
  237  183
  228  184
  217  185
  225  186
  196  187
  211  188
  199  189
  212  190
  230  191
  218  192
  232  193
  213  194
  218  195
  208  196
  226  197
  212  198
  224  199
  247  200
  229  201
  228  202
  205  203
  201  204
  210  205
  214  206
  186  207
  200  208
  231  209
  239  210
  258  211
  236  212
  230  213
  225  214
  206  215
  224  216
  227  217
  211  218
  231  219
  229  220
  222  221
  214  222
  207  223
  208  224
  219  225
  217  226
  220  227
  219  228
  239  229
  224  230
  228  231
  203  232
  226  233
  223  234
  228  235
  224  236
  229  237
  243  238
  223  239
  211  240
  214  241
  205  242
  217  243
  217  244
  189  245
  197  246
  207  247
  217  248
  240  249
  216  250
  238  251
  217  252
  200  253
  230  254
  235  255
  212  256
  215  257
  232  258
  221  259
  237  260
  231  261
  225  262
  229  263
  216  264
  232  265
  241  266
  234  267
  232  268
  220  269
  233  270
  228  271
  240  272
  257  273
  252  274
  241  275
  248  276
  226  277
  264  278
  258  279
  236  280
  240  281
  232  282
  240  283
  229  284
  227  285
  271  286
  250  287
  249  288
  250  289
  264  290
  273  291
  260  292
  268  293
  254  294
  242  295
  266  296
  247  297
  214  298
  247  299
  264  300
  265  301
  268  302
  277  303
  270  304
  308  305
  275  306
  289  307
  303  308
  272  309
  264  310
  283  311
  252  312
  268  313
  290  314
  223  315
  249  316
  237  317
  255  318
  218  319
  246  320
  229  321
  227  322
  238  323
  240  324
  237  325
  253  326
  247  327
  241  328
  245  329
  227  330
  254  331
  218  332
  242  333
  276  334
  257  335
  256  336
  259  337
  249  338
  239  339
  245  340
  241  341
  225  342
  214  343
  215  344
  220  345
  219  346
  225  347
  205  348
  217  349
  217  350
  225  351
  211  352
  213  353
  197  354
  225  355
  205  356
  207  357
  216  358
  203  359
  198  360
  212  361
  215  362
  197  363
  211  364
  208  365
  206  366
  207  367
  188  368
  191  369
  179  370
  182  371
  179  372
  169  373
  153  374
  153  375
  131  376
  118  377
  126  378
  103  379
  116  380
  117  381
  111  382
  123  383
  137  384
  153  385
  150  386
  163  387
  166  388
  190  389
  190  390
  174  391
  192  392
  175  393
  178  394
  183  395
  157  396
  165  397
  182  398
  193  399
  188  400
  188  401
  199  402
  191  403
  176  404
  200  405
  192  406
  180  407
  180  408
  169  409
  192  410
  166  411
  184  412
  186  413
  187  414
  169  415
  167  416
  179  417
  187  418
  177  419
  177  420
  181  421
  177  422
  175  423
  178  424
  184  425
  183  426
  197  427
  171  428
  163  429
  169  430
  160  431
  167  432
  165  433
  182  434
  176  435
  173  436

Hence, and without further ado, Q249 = -3.8 Hz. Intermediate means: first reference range 226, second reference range 192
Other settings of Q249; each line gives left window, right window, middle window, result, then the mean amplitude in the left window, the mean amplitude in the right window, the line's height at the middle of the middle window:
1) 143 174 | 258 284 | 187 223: 1.3 Hz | 222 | 236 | 228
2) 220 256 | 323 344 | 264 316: -4.8 Hz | 219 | 242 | 232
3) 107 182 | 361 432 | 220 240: -3.8 Hz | 194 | 173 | 187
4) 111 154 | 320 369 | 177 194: -3.0 Hz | 176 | 225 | 189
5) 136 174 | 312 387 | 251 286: -3.4 Hz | 219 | 208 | 213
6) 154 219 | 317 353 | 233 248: 0.8 Hz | 225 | 235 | 229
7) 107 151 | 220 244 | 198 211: -0.8 Hz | 168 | 220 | 206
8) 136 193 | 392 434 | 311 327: -4.1 Hz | 222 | 179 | 195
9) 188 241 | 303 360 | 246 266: 0.4 Hz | 221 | 241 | 228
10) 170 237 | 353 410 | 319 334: -3.8 Hz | 224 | 176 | 191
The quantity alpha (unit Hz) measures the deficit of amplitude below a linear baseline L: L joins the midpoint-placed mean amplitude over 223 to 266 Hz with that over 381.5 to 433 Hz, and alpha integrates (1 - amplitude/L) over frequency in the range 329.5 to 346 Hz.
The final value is -3.79 Hz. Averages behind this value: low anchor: 221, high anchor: 175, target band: 239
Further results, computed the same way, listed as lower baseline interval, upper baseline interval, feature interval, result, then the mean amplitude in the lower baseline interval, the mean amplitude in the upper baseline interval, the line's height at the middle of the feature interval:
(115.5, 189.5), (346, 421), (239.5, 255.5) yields -1.7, 205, 181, 195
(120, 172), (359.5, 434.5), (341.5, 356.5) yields -3.0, 205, 174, 180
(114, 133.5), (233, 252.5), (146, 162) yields -3.9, 153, 219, 169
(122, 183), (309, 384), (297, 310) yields -3.5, 213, 213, 213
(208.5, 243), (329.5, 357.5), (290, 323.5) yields -4.7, 223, 229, 227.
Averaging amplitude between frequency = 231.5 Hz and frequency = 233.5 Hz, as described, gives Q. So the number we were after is 214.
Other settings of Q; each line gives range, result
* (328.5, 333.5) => 237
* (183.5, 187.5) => 216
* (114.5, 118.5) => 116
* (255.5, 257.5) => 214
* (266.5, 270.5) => 230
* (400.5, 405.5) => 191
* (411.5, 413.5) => 185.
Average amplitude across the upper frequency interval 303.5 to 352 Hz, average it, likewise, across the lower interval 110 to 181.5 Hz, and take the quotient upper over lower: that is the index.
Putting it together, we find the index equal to 1.2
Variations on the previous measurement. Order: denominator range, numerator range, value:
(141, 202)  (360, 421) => 0.78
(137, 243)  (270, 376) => 1.06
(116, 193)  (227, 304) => 1.13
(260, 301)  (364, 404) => 0.68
